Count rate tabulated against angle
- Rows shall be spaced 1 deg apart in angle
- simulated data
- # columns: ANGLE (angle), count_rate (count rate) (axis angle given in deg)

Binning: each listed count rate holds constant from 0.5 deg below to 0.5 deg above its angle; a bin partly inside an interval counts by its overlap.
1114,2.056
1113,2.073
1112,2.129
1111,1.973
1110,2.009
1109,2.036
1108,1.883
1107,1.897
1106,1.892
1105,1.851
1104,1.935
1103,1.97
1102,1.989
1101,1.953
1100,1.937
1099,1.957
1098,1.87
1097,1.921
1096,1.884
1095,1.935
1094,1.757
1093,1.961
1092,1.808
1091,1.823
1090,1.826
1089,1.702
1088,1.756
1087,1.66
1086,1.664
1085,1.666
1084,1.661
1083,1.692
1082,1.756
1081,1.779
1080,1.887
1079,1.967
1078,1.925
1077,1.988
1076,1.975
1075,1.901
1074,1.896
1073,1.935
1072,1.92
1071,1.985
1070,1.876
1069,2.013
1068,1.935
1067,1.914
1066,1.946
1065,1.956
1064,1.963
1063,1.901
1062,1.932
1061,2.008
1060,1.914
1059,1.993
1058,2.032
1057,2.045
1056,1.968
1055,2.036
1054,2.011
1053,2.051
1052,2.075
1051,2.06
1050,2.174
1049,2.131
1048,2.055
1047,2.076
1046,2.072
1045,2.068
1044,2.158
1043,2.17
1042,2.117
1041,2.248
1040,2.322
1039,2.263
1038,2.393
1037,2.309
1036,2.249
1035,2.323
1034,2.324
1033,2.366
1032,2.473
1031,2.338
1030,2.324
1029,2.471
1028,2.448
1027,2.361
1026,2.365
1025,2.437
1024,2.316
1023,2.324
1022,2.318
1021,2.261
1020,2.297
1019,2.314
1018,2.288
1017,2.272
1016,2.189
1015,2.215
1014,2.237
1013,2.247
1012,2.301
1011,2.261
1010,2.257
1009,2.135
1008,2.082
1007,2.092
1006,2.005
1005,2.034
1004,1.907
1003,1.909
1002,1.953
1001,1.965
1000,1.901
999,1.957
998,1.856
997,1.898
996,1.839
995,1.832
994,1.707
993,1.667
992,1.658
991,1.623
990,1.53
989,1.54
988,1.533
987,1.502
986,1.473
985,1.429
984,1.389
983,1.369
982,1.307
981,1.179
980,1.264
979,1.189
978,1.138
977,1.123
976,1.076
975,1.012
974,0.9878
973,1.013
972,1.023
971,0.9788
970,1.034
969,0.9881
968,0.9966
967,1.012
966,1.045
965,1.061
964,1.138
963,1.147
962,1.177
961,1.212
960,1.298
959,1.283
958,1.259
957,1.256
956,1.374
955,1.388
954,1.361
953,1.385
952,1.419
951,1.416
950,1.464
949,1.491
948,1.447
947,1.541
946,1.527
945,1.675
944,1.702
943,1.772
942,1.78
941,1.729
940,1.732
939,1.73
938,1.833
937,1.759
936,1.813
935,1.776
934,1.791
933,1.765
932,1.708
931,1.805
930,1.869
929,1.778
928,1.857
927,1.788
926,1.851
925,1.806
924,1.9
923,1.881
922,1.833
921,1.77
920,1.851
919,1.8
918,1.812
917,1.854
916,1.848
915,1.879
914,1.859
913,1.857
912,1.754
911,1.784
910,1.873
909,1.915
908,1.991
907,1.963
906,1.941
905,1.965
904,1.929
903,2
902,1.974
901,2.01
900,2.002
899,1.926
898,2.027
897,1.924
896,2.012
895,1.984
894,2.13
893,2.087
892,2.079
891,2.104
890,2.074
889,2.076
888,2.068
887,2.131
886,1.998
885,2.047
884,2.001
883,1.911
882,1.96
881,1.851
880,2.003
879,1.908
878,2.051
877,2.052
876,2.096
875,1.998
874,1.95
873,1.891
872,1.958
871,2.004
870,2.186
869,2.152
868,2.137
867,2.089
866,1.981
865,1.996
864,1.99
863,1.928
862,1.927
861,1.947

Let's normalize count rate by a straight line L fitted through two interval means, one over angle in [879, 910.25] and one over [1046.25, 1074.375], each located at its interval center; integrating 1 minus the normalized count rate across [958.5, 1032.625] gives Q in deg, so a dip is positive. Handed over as 9.94 deg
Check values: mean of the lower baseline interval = 2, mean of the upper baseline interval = 1.99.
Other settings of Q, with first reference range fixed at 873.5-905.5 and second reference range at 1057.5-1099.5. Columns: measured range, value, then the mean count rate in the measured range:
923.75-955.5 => 4.8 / 1.68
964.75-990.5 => 9.9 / 1.2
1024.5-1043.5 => -4.2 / 2.33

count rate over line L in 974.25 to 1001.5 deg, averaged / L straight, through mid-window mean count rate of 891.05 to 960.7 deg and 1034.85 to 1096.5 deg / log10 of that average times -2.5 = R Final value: 0.22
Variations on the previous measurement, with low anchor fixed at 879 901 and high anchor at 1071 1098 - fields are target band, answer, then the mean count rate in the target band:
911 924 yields 0.09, 1.83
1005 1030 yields -0.19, 2.27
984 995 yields 0.22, 1.57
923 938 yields 0.10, 1.81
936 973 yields 0.38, 1.37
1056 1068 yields -0.06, 1.96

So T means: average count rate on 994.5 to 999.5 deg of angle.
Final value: 1.88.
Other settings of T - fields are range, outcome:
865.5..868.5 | 2.07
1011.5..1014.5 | 2.26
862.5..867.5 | 2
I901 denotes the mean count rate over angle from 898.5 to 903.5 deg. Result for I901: 1.98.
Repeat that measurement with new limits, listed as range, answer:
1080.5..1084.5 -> 1.72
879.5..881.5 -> 1.93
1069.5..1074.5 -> 1.92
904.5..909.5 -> 1.96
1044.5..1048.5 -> 2.07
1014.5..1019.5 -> 2.26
